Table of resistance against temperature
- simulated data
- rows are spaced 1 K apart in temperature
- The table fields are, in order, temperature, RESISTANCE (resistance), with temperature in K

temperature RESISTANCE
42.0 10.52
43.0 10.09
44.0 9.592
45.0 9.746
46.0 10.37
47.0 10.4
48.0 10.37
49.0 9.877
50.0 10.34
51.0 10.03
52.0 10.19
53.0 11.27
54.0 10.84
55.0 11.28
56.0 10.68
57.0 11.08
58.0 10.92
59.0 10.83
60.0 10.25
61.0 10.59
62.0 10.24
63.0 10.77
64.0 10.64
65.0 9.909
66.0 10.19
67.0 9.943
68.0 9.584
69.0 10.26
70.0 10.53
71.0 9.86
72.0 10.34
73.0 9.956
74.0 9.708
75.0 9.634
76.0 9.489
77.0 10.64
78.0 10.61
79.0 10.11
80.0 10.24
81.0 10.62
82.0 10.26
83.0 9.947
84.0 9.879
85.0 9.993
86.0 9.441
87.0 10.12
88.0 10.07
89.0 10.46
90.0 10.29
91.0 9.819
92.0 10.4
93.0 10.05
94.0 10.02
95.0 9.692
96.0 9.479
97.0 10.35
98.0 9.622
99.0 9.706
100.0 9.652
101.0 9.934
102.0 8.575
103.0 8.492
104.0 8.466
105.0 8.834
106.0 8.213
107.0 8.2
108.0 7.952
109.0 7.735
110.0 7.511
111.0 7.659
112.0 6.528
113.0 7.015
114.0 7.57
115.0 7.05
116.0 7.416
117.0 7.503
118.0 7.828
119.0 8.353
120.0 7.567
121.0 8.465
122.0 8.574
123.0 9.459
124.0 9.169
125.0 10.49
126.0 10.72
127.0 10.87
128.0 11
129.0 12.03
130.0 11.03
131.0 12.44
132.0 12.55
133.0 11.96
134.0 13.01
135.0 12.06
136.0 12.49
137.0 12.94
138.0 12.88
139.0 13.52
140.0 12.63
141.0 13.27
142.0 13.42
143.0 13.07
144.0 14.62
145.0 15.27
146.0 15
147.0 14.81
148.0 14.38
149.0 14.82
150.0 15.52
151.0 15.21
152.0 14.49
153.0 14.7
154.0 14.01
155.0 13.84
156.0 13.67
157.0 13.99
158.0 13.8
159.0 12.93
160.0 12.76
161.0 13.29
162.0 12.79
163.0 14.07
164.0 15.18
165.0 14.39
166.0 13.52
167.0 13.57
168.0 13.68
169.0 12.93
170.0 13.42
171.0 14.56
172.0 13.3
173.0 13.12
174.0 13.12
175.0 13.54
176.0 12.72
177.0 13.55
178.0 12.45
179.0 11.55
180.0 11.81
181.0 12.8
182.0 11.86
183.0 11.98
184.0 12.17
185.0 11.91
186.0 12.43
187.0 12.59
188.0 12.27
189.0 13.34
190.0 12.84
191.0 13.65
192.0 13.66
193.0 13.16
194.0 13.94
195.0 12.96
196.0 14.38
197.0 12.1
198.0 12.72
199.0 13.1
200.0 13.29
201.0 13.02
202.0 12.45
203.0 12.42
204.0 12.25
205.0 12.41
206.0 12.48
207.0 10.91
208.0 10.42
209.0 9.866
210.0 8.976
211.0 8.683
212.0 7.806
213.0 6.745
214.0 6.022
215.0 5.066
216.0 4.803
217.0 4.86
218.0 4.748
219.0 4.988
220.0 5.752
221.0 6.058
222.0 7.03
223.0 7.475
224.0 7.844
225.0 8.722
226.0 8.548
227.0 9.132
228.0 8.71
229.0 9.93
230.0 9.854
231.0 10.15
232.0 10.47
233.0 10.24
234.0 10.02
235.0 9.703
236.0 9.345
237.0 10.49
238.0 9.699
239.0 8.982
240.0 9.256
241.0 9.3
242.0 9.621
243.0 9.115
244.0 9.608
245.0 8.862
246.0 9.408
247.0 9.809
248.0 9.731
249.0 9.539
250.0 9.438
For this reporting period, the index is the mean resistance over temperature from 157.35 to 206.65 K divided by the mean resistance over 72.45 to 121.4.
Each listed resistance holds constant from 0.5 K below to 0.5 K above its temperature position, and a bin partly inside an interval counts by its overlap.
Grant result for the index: 1.4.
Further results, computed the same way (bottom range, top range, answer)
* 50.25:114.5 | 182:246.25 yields 1.04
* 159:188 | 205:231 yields 0.61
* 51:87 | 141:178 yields 1.35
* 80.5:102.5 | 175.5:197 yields 1.28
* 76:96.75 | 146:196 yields 1.33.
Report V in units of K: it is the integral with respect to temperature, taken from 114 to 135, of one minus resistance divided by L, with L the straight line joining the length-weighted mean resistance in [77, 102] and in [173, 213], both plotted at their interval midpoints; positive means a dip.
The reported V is 1.8 K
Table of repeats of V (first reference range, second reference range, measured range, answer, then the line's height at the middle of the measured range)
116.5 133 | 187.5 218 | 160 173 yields -3.98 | 10.5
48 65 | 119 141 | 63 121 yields 8.38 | 10.9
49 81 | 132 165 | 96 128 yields 9.50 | 12.3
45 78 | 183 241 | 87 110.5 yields 2.25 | 10.3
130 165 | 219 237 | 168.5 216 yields -4.11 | 10.9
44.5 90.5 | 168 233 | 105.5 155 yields -2.81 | 10.5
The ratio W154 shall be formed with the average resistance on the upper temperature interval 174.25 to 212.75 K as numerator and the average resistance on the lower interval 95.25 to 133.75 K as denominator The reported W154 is 1.3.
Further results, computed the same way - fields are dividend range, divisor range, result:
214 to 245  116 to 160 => 0.67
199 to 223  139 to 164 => 0.63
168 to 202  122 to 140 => 1.11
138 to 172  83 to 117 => 1.56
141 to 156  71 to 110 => 1.50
